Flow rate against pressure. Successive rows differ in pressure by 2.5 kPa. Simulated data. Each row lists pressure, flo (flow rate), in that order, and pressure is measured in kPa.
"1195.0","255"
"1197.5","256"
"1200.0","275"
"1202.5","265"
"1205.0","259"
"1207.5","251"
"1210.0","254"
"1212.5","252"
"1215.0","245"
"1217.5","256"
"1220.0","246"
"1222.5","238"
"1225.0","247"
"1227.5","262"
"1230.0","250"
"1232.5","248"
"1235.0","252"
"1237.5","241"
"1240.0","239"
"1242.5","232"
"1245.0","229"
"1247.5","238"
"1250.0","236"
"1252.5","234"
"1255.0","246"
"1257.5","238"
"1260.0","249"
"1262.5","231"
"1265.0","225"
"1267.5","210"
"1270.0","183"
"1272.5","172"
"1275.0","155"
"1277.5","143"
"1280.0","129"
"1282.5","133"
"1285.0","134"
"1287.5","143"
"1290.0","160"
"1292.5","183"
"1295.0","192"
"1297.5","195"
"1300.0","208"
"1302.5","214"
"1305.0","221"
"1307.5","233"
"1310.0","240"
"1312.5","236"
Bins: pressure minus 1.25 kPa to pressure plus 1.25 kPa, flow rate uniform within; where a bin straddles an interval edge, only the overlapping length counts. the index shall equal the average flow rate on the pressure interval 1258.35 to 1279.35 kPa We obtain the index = 195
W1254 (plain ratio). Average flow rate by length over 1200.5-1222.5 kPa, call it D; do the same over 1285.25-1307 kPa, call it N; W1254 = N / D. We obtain 0.74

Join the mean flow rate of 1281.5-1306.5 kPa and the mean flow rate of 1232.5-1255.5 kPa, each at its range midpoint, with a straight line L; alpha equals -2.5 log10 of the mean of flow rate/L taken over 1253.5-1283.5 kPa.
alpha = 0.10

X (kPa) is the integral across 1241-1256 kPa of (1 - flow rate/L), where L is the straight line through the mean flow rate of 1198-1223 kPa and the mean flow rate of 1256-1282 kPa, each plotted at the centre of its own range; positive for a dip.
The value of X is -1.5 kPa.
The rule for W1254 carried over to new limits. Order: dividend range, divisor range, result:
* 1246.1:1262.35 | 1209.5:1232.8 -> 0.96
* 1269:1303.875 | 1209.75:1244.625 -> 0.68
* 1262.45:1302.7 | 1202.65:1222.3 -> 0.69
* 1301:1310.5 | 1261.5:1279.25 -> 1.21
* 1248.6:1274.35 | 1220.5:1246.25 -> 0.91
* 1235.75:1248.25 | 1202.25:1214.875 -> 0.93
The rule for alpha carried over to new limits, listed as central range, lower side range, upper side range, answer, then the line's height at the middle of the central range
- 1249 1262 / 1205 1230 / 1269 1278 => -0.24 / 192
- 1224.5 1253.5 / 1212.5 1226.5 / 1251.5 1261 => 0.01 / 244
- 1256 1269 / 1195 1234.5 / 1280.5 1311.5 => -0.08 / 214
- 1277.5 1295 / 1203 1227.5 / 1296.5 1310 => 0.43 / 223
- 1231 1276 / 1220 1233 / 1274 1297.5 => -0.10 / 206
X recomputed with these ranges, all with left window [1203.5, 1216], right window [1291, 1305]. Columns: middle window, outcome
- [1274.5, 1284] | 3.3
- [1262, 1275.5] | 1.3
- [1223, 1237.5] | -0.6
